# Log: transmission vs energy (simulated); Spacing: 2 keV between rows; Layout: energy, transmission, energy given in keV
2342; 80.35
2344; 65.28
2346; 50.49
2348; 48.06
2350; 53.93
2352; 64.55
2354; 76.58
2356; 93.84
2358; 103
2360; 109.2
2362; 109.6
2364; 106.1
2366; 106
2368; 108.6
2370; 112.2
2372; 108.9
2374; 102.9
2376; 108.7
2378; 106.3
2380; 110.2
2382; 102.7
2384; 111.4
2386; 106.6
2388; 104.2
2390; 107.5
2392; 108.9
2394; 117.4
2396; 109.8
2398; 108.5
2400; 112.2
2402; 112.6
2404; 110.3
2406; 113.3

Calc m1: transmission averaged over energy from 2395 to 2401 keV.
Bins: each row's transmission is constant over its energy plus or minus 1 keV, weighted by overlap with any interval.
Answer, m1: 110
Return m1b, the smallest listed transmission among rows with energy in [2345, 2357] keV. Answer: 48.06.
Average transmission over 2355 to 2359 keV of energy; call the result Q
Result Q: 98.4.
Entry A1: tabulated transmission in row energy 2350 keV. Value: 53.93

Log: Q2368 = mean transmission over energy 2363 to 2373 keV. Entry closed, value 108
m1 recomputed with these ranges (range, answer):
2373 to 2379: 106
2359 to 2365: 108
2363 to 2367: 106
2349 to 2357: 72.2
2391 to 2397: 112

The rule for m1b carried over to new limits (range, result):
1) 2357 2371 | 103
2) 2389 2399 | 107.5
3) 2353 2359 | 76.58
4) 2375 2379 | 106.3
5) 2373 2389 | 102.7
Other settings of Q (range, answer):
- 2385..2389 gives 105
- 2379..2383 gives 106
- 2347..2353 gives 55.5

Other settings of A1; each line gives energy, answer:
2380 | 110.2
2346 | 50.49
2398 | 108.5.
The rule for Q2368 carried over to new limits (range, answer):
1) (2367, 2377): 108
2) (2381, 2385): 107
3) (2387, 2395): 110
